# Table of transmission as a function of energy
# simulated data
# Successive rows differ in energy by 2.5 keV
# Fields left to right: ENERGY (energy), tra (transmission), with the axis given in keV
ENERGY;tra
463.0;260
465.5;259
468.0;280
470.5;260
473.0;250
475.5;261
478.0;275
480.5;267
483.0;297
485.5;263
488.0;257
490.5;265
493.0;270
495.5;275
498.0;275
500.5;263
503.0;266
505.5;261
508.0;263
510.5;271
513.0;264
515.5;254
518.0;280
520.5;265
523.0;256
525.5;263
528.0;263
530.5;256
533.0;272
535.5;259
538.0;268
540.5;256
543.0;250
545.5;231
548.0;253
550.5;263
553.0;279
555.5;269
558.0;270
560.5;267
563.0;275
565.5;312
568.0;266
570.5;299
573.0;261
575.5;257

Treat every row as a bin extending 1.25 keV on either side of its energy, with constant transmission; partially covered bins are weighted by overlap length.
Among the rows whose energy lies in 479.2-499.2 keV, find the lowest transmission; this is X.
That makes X 257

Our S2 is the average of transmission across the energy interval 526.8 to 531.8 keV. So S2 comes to 260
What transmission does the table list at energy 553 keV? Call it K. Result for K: 279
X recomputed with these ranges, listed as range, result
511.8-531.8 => 254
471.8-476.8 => 250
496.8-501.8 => 263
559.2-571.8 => 266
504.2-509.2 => 261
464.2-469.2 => 259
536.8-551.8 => 231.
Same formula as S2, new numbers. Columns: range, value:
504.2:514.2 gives 265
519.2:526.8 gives 261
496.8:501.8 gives 269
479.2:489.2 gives 271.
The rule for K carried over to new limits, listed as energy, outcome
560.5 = 267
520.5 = 265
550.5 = 263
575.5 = 257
